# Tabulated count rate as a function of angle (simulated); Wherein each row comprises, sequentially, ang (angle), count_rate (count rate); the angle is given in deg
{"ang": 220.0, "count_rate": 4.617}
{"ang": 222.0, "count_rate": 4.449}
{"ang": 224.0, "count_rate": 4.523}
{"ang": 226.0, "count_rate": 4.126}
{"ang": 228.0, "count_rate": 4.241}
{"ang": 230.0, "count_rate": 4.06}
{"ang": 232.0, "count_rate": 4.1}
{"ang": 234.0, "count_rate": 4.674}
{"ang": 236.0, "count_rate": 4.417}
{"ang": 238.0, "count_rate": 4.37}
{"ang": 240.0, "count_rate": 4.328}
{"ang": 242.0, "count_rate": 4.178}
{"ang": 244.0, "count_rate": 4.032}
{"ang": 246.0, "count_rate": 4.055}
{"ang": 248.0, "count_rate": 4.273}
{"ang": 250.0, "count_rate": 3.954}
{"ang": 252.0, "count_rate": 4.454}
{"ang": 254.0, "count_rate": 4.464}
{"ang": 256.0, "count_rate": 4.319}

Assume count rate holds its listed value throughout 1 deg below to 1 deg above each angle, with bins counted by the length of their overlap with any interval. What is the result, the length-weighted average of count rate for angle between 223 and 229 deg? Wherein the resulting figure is 4.3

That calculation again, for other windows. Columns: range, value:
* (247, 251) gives 4.11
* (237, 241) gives 4.35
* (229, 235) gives 4.28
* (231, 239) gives 4.39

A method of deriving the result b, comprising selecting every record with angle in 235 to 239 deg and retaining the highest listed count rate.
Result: 4.417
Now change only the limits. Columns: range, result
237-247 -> 4.37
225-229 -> 4.241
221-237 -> 4.674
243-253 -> 4.454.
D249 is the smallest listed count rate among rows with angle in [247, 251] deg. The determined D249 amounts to 3.954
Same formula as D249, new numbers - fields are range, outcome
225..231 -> 4.06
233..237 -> 4.417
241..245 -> 4.032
